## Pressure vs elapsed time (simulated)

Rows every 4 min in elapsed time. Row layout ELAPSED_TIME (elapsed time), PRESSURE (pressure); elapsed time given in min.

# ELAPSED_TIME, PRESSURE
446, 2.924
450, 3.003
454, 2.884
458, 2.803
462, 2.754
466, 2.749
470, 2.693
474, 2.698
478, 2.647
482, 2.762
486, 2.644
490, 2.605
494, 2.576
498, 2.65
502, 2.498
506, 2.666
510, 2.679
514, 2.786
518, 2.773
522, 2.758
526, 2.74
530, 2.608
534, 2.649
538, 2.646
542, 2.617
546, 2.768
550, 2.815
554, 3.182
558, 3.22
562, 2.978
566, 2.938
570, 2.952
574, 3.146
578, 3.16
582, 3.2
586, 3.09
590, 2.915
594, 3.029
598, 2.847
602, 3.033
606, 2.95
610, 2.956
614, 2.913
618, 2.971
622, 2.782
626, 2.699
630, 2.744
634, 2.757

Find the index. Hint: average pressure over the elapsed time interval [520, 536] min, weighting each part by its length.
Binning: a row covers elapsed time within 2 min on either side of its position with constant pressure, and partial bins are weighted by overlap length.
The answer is 2.69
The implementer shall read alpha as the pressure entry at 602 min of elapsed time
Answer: 3.033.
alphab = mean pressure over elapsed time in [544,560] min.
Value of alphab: 3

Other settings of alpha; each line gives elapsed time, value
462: 2.754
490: 2.605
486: 2.644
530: 2.608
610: 2.956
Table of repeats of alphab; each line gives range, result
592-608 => 2.96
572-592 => 3.1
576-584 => 3.18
